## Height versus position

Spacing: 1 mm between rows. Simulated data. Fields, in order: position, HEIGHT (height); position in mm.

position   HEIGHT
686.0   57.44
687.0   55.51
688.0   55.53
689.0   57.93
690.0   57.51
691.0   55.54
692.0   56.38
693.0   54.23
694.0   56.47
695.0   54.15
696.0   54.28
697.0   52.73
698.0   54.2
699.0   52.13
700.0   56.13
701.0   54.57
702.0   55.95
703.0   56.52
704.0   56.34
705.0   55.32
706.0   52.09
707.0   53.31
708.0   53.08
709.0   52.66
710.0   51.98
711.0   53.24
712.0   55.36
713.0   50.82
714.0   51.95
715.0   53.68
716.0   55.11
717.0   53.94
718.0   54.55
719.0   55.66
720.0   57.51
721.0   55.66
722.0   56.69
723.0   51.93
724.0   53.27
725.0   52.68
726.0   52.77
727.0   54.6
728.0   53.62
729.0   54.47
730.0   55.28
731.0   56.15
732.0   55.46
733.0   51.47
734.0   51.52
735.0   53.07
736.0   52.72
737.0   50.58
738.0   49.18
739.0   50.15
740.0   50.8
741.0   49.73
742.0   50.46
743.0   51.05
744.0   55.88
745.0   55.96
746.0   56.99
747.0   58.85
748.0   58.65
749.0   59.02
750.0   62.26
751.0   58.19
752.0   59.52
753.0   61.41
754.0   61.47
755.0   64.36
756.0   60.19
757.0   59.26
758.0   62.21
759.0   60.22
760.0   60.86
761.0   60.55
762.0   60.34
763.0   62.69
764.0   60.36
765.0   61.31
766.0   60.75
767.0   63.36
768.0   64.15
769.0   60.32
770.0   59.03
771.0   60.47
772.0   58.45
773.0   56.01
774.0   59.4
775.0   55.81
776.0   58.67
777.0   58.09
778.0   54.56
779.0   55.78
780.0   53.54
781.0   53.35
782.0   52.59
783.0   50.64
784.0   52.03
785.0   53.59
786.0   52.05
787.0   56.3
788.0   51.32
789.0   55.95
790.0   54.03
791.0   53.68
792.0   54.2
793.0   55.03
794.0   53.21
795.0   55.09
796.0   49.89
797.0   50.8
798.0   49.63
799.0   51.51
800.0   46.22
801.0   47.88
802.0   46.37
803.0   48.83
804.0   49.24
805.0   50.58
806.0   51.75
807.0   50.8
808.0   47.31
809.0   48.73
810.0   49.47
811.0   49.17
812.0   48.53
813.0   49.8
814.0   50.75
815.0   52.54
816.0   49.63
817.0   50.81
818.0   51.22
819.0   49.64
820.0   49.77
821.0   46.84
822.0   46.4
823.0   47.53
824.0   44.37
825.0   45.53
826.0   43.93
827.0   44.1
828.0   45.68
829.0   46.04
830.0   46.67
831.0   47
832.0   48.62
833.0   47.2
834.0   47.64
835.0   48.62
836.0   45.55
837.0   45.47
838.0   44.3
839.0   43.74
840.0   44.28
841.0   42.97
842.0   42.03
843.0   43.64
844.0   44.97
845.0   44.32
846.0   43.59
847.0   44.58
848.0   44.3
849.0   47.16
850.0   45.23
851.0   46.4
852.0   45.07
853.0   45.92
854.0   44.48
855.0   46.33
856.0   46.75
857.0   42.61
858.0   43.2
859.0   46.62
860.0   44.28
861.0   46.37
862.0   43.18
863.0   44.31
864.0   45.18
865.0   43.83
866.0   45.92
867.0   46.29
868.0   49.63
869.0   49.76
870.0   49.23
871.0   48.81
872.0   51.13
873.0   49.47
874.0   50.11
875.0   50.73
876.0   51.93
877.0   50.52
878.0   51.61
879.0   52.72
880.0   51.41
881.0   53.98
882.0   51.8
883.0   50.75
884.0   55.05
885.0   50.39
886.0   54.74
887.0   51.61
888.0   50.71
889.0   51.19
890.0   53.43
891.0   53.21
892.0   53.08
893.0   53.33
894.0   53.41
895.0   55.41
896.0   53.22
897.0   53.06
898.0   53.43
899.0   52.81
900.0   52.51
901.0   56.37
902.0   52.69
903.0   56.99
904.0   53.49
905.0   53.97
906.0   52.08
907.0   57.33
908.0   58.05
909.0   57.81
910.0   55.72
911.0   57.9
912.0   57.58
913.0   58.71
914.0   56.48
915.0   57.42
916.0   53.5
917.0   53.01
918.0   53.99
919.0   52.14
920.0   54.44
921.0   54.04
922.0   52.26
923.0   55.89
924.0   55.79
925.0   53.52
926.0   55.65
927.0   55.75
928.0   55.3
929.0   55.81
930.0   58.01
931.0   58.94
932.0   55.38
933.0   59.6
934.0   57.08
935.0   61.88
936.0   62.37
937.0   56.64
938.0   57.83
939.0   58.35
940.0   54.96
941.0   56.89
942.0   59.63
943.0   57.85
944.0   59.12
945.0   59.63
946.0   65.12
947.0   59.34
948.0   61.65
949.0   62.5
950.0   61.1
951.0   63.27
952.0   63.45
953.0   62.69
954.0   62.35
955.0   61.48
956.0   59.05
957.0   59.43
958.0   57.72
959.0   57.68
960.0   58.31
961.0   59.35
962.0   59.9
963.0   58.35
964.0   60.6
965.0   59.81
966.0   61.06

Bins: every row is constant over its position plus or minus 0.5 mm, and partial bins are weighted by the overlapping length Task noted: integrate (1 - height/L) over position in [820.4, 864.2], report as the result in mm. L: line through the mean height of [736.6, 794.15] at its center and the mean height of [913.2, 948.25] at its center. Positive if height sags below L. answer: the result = 9.0 mm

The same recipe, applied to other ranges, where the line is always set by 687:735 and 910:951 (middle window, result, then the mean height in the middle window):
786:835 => 5.4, 49.5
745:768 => -2.3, 60.6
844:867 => 4.6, 45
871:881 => 1.0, 51.1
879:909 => 1.8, 53.5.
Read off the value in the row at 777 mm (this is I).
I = 58.09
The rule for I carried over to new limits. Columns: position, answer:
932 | 55.38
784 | 52.03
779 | 55.78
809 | 48.73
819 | 49.64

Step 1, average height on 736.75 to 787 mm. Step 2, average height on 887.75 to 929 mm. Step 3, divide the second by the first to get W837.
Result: 0.95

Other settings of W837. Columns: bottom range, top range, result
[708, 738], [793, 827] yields 0.92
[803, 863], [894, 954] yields 1.22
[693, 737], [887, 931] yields 1.01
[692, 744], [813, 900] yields 0.90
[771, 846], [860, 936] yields 1.06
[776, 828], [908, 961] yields 1.14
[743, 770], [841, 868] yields 0.75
